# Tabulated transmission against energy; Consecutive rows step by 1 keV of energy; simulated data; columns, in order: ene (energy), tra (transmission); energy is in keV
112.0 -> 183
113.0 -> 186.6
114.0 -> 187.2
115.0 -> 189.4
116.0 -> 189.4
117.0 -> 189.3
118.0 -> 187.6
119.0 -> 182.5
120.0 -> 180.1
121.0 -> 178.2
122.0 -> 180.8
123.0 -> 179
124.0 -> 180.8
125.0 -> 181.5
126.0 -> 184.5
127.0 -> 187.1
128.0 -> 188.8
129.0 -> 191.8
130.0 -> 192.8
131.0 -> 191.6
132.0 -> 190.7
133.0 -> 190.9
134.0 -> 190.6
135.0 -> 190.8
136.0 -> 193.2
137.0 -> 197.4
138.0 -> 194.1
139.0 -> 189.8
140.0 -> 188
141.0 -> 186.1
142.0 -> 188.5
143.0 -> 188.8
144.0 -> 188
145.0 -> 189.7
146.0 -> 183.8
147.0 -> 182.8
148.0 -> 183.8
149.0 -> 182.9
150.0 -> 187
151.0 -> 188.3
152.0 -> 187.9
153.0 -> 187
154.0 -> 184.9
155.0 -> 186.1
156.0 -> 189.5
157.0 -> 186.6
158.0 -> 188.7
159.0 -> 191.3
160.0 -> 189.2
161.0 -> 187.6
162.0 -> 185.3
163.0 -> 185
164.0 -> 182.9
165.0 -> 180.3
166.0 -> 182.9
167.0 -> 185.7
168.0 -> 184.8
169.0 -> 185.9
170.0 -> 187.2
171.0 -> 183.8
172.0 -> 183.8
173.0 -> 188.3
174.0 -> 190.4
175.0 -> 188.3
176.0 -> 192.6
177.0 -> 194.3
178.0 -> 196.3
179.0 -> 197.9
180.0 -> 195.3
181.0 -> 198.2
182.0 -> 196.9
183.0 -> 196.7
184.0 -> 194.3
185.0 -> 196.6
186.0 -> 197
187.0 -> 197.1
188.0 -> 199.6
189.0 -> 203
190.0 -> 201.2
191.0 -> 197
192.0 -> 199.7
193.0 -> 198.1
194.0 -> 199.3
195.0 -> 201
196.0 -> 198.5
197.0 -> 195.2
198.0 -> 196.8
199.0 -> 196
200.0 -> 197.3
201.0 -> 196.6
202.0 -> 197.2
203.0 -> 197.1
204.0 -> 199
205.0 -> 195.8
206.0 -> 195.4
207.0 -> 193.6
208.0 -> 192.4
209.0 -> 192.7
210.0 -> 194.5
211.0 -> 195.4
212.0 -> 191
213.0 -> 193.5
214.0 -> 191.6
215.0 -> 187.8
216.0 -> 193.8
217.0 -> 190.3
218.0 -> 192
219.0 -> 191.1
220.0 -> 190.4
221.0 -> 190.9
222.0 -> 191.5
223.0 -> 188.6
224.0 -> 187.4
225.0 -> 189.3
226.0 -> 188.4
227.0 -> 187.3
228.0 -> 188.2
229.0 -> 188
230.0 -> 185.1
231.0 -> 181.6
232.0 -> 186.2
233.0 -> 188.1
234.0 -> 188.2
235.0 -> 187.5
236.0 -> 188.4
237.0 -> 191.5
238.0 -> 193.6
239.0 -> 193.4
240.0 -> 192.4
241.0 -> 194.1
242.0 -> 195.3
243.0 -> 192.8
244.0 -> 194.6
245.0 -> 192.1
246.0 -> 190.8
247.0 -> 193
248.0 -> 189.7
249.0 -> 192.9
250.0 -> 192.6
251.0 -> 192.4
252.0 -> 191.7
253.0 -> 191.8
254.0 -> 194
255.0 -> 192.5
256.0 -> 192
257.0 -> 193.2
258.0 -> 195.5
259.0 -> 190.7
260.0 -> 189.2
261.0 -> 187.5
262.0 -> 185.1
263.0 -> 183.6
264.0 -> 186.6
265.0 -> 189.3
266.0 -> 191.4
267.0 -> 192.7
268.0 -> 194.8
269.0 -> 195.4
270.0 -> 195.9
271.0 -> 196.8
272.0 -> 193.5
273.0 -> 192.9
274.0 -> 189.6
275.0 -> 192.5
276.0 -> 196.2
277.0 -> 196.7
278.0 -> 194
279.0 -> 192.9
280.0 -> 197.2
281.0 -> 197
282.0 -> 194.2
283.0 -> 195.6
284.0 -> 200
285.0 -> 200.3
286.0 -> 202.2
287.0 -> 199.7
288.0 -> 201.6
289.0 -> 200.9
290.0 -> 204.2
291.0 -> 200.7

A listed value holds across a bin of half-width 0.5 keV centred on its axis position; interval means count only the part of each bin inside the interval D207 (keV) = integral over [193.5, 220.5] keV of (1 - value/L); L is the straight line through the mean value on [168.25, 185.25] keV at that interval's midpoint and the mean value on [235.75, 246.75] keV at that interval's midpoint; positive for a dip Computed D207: -0.3 keV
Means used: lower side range 192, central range 195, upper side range 193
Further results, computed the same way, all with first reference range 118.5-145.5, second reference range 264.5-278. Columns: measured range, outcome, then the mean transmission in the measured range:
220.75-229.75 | 0.1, 189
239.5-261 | 0.0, 192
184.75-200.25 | -0.7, 198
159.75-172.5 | 0.3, 185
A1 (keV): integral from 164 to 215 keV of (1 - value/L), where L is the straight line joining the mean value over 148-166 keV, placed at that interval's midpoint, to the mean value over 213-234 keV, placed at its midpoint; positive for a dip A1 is -1.7 keV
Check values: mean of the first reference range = 186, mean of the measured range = 194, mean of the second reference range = 189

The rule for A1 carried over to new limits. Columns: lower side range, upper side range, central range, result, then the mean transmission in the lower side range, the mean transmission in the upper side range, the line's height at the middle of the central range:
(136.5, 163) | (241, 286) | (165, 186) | -0.2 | 188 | 193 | 189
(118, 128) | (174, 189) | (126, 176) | 0.2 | 182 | 196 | 189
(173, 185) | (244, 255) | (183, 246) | 0.0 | 194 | 192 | 193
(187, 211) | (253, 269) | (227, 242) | 0.3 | 197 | 191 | 194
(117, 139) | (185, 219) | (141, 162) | 0.3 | 187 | 196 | 190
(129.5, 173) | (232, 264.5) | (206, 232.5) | 0.0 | 188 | 191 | 190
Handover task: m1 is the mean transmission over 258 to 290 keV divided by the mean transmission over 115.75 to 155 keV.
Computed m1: 1.04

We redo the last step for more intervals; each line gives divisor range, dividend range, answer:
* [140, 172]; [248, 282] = 1.03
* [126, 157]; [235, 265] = 1.01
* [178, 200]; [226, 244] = 0.96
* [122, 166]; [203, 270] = 1.02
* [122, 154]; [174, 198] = 1.05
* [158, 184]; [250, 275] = 1.01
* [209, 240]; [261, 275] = 1.01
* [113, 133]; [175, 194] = 1.06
